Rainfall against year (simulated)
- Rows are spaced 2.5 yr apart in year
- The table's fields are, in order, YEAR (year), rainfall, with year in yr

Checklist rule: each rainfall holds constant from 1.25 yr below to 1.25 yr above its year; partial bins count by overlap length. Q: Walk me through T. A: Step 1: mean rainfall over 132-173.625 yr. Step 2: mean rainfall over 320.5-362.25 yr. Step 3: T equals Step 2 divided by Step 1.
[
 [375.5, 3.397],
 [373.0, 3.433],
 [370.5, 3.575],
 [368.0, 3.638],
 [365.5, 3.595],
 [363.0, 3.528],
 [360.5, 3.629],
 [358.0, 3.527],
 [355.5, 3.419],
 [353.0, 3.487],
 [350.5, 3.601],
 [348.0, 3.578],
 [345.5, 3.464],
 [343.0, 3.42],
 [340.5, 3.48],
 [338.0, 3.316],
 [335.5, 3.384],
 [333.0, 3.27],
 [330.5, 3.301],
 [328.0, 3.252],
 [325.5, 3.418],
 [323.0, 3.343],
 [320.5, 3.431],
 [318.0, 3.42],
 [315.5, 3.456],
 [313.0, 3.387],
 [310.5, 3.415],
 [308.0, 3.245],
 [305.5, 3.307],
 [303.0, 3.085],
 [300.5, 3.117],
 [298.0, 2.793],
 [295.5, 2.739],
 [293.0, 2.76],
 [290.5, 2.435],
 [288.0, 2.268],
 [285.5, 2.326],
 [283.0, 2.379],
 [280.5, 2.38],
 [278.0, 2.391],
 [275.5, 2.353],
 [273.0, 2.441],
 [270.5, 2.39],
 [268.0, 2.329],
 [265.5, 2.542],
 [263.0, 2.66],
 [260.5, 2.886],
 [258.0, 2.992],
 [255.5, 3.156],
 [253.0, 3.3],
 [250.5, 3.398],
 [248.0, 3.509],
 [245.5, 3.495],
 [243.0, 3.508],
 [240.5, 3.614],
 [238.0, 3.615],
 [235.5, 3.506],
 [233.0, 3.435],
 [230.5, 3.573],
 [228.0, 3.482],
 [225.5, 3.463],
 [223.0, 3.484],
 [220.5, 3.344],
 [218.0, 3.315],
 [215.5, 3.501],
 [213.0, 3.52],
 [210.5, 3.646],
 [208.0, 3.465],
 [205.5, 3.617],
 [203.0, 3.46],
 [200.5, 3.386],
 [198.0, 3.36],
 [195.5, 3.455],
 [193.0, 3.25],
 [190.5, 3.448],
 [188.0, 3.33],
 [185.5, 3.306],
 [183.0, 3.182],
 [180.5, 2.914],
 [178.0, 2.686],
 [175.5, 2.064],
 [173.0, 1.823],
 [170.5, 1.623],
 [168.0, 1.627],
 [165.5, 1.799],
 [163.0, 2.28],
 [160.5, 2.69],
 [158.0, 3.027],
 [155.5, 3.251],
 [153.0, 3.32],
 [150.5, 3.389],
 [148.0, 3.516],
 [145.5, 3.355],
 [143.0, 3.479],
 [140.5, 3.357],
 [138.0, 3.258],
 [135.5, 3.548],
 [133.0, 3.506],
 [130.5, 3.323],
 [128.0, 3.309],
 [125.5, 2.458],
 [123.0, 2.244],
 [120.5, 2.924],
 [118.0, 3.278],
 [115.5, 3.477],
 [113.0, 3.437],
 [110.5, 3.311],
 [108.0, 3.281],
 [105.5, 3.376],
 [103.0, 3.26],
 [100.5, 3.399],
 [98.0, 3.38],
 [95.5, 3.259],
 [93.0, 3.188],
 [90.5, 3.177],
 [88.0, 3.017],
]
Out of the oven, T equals 1.2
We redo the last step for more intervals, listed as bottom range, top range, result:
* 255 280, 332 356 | 1.33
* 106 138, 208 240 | 1.10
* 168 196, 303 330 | 1.22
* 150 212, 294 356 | 1.13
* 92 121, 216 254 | 1.05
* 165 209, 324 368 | 1.19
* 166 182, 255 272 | 1.26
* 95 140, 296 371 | 1.05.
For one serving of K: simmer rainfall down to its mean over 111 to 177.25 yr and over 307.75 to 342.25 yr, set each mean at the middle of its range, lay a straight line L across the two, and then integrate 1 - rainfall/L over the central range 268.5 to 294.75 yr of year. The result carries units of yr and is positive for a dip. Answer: 6.8 yr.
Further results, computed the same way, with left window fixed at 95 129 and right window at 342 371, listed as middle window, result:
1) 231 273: 3.0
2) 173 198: 2.0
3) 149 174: 5.7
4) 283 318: 5.2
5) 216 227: -0.3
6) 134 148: -0.9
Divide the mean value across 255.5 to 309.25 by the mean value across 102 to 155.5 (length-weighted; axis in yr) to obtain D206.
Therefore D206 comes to 0.8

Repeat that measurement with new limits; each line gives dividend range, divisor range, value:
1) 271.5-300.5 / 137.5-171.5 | 0.88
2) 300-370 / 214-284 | 1.11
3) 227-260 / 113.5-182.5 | 1.19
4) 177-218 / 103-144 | 1.04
